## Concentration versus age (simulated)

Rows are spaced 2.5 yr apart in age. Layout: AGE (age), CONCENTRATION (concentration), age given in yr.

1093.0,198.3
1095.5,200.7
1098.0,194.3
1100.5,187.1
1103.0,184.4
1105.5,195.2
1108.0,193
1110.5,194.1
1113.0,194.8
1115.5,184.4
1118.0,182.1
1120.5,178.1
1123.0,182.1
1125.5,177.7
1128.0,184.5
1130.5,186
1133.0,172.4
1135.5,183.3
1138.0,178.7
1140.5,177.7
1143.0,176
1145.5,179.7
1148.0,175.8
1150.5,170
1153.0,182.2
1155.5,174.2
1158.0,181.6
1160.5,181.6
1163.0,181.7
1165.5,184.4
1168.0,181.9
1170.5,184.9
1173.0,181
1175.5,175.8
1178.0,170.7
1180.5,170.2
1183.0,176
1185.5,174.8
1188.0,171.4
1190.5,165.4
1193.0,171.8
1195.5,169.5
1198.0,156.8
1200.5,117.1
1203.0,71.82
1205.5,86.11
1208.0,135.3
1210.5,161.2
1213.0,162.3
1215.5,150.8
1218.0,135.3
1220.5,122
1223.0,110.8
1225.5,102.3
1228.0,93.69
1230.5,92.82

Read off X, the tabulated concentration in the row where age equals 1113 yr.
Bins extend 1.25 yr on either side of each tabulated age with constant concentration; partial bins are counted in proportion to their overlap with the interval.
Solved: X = 194.8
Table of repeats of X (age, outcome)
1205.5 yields 86.11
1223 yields 110.8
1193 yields 171.8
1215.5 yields 150.8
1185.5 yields 174.8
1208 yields 135.3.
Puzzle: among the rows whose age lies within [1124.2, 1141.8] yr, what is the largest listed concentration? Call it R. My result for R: 186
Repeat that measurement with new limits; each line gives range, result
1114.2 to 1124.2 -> 184.4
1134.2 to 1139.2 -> 183.3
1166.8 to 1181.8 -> 184.9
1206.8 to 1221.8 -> 162.3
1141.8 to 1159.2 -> 182.2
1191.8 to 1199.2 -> 171.8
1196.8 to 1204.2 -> 156.8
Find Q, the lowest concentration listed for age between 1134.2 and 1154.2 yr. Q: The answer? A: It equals 170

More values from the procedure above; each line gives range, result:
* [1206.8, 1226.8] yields 102.3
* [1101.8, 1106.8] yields 184.4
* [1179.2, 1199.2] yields 156.8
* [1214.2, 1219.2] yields 135.3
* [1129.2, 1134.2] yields 172.4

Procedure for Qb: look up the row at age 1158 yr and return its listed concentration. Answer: 181.6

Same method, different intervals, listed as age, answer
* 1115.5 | 184.4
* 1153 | 182.2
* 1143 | 176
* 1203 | 71.82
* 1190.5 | 165.4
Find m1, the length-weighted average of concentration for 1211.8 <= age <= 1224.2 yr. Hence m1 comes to 136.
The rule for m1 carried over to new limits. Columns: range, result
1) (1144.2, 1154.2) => 177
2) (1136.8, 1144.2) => 177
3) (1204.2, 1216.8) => 139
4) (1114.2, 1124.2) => 182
